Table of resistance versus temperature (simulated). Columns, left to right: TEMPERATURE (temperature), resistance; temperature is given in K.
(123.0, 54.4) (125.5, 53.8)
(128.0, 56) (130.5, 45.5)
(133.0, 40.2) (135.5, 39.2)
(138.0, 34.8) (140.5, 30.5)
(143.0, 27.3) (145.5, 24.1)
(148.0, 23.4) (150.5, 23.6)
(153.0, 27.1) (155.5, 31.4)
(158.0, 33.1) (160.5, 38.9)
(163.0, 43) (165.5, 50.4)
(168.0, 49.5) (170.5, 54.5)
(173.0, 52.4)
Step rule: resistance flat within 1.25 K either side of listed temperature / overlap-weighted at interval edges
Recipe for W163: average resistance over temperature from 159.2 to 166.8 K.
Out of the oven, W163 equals 44.1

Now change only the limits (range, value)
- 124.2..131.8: 51.7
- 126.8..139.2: 43.1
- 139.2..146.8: 27.3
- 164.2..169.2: 49.9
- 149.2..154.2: 25.3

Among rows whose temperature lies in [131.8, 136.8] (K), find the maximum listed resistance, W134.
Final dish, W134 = 40.2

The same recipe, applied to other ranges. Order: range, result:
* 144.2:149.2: 24.1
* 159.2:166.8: 50.4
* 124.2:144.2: 56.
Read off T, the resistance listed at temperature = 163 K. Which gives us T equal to 43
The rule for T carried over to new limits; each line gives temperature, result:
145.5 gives 24.1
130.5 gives 45.5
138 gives 34.8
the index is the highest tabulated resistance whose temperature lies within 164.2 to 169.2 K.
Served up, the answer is 50.4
